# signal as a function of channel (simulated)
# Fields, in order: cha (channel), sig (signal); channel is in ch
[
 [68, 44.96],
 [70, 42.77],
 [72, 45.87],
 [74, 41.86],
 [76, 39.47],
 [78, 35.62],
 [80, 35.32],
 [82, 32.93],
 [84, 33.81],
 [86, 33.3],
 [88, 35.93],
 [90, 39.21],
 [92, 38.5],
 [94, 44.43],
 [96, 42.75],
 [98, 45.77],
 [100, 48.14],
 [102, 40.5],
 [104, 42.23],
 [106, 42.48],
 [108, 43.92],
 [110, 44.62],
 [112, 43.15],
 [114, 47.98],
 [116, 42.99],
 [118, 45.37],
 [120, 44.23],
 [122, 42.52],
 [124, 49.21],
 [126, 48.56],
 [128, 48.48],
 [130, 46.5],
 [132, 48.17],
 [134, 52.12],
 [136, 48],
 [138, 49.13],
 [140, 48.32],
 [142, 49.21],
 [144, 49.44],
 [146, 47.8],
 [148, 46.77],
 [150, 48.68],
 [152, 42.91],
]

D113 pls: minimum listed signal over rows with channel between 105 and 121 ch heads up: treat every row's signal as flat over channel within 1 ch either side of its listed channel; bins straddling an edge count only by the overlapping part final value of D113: 42.48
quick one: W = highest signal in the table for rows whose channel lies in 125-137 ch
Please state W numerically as 52.12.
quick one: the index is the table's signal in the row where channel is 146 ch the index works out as 47.8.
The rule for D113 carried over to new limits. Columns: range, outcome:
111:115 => 43.15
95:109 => 40.5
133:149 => 46.77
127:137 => 46.5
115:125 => 42.52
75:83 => 32.93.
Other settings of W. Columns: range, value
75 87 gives 39.47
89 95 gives 44.43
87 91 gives 39.21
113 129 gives 49.21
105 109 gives 43.92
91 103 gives 48.14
